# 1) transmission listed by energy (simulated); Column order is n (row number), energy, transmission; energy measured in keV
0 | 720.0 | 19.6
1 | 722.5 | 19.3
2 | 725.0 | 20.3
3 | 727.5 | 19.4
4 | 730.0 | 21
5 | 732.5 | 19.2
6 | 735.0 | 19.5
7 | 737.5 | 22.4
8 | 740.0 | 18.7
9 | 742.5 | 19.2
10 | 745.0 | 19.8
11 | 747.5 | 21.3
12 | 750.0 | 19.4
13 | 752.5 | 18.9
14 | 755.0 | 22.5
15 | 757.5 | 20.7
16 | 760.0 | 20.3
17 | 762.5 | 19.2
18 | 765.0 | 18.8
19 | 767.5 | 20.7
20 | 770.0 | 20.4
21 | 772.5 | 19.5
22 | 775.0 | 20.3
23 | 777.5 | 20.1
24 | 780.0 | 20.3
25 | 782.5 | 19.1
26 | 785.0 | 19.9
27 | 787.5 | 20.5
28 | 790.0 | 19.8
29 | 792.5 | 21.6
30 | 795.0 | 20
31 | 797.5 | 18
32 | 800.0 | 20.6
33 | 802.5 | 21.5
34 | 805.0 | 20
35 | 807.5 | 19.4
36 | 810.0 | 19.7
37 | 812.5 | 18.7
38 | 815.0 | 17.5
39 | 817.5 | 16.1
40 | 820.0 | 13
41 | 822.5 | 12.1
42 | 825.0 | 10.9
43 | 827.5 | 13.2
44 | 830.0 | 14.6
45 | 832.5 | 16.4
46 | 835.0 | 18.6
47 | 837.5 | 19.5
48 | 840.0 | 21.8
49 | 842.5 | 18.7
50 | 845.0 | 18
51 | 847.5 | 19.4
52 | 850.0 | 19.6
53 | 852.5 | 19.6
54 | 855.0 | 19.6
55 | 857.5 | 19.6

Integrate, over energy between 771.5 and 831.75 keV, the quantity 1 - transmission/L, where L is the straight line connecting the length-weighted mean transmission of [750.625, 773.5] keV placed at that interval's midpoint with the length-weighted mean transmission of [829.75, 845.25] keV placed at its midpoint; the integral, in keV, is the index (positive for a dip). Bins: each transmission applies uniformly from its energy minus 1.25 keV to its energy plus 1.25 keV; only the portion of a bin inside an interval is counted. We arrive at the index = 3.5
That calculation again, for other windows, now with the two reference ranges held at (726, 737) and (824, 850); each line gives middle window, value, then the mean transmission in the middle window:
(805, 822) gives 0.5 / 17.4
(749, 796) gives -3.0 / 20.1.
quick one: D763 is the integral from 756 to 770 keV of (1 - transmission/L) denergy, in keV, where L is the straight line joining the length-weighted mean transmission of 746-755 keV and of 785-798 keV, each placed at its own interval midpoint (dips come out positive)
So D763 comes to 0.11 keV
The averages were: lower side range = 20.2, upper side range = 20.1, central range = 20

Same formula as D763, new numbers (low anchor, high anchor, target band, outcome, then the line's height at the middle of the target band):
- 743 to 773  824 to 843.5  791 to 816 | -2.2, 18.1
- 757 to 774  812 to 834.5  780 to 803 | -3.3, 17.6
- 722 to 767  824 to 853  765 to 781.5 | -0.7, 19.3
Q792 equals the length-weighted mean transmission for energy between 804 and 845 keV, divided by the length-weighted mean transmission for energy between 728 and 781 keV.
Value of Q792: 0.84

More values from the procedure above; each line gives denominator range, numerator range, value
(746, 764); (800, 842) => 0.85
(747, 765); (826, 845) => 0.87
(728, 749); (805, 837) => 0.80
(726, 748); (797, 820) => 0.94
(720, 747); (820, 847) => 0.82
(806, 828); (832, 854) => 1.22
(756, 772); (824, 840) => 0.80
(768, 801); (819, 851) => 0.83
